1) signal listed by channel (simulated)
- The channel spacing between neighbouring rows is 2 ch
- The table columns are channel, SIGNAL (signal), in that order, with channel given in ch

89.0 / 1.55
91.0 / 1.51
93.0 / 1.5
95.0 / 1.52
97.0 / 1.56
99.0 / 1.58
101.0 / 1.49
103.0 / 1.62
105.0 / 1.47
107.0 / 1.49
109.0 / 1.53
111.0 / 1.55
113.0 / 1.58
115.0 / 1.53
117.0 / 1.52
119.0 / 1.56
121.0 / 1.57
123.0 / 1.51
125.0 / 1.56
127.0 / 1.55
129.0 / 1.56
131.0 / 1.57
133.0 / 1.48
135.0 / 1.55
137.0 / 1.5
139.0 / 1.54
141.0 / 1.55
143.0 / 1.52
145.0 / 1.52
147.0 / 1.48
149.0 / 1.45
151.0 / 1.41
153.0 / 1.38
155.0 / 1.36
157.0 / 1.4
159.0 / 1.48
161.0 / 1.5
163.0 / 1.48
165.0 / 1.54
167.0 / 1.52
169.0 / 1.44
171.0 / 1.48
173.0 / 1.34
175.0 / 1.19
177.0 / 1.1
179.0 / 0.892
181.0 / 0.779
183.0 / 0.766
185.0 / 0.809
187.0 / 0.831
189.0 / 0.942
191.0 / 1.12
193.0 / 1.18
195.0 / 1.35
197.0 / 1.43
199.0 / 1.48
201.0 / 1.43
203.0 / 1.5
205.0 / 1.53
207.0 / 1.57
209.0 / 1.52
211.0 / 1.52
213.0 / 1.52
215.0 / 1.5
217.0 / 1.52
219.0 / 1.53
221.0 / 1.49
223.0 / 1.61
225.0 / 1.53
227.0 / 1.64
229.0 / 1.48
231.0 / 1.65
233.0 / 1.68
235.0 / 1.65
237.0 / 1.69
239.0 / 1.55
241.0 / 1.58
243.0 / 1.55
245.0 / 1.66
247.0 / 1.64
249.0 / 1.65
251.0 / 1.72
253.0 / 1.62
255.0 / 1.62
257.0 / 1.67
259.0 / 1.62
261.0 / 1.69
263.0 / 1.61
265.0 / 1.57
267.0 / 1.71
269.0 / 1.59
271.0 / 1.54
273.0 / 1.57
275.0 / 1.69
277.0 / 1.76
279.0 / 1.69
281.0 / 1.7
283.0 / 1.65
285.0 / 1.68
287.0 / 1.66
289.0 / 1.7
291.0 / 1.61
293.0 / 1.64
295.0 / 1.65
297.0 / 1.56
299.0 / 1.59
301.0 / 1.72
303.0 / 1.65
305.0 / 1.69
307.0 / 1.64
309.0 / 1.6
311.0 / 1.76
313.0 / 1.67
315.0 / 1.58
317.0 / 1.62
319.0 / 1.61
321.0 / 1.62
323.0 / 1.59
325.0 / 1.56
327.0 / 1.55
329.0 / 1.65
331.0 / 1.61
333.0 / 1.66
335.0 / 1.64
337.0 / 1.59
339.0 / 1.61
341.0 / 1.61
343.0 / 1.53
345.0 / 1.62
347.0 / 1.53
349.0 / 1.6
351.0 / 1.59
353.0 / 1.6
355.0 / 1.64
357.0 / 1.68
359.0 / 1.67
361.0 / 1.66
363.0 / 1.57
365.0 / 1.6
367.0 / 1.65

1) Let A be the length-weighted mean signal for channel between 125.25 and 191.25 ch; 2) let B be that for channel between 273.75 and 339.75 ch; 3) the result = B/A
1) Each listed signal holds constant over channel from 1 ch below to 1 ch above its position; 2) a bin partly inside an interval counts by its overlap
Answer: 1.23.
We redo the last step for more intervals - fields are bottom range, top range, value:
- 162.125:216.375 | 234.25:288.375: 1.27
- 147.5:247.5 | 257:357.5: 1.16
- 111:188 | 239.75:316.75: 1.18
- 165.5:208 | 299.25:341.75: 1.33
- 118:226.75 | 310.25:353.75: 1.15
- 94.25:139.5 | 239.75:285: 1.07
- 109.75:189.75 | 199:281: 1.15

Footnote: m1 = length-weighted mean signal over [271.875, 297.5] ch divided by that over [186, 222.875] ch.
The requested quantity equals 1.19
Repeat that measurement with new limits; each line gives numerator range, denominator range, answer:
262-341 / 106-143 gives 1.06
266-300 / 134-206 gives 1.24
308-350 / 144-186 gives 1.24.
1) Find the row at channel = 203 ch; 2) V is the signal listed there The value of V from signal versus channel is 1.5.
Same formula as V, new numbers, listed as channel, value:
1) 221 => 1.49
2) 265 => 1.57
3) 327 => 1.55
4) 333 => 1.66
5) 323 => 1.59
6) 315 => 1.58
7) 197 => 1.43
